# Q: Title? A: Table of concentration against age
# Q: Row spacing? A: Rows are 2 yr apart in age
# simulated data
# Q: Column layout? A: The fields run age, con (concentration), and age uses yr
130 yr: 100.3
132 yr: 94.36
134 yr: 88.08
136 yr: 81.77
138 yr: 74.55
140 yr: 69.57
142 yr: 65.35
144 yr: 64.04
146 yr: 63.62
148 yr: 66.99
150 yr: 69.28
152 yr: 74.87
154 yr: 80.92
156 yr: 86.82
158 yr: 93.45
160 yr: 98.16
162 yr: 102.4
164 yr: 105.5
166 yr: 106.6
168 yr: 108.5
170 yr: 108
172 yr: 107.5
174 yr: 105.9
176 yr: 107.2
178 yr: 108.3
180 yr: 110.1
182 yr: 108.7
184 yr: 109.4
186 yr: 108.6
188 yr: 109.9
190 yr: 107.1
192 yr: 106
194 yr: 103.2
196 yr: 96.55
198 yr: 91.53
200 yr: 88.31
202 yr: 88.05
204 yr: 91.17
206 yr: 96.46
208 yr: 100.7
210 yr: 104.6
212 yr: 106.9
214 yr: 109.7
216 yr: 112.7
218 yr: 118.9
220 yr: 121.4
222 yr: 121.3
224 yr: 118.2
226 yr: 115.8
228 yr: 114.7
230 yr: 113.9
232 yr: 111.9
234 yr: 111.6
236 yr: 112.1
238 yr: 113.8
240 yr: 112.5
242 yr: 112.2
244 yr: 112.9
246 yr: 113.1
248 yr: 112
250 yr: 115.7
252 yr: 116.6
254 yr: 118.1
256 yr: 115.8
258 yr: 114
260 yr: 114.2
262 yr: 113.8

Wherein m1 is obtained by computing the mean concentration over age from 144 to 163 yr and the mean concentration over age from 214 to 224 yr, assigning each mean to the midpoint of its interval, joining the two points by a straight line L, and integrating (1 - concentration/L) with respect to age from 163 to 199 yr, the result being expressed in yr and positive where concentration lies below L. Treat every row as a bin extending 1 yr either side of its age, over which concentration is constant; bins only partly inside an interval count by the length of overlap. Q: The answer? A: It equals -3.8 yr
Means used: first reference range 80.9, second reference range 118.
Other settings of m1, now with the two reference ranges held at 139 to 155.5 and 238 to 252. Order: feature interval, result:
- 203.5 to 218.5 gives -1.0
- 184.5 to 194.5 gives -2.1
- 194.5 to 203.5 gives 0.1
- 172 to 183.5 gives -3.4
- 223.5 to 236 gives -0.9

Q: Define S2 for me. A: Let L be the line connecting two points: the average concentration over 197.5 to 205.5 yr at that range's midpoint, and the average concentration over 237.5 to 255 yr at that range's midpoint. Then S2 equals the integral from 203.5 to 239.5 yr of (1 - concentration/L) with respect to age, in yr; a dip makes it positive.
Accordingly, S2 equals -3.72 yr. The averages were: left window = 90.1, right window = 114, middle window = 111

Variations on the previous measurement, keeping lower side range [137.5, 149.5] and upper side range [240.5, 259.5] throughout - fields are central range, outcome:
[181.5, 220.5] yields -4.7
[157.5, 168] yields -3.7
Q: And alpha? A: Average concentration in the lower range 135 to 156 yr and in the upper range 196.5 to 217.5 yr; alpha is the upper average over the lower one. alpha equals 1.4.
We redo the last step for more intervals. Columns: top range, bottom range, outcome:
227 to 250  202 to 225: 1.04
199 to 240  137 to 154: 1.57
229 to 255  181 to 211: 1.13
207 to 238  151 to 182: 1.12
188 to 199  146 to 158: 1.33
